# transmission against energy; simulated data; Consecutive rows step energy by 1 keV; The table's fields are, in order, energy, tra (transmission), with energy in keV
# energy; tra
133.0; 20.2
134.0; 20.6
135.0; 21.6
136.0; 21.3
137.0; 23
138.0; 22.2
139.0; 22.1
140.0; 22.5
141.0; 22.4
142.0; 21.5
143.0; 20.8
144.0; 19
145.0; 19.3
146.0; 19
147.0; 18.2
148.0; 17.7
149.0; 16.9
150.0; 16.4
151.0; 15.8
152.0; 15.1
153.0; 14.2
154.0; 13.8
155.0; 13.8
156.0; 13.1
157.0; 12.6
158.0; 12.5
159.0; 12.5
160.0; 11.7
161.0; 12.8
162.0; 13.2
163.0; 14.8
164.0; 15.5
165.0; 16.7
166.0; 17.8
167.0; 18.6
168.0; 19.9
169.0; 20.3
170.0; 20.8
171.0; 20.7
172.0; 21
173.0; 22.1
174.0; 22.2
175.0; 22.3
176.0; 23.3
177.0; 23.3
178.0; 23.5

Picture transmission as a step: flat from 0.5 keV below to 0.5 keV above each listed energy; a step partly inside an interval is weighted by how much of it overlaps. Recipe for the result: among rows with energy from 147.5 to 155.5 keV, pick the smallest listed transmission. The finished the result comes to 13.8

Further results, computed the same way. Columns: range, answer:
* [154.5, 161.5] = 11.7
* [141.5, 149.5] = 16.9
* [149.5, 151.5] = 15.8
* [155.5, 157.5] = 12.6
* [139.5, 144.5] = 19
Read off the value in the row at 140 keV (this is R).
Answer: 22.5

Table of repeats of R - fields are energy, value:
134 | 20.6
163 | 14.8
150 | 16.4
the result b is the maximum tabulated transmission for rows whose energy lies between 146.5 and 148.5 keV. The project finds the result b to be 18.2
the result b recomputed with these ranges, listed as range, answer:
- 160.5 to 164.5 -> 15.5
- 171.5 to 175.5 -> 22.3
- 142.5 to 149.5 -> 20.8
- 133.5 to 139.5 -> 23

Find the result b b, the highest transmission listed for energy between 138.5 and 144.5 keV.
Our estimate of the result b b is 22.5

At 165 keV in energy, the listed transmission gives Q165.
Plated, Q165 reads 16.7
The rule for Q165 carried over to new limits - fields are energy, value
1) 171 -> 20.7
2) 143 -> 20.8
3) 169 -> 20.3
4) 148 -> 17.7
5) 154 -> 13.8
